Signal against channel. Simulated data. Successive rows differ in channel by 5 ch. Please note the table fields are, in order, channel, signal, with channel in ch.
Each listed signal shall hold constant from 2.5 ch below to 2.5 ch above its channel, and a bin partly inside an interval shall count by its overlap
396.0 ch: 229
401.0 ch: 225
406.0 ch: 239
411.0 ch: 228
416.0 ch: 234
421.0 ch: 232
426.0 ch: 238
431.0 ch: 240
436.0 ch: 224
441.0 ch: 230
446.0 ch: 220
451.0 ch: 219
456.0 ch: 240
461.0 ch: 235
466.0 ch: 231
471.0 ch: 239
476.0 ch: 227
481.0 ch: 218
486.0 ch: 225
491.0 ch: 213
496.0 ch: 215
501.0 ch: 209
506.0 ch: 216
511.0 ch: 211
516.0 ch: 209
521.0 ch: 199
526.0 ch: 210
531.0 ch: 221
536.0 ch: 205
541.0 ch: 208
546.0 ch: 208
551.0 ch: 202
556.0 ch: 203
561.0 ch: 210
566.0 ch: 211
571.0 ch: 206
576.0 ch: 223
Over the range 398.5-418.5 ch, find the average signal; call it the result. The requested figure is 232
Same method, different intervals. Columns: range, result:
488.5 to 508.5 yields 213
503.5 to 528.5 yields 209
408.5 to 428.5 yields 233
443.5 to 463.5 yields 228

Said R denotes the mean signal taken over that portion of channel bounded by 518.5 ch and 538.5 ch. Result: 209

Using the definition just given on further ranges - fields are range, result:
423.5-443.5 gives 233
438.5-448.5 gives 225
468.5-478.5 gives 233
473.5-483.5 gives 222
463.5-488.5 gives 228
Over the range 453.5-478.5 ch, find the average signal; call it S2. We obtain 234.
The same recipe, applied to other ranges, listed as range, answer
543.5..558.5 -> 204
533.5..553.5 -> 206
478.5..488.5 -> 222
